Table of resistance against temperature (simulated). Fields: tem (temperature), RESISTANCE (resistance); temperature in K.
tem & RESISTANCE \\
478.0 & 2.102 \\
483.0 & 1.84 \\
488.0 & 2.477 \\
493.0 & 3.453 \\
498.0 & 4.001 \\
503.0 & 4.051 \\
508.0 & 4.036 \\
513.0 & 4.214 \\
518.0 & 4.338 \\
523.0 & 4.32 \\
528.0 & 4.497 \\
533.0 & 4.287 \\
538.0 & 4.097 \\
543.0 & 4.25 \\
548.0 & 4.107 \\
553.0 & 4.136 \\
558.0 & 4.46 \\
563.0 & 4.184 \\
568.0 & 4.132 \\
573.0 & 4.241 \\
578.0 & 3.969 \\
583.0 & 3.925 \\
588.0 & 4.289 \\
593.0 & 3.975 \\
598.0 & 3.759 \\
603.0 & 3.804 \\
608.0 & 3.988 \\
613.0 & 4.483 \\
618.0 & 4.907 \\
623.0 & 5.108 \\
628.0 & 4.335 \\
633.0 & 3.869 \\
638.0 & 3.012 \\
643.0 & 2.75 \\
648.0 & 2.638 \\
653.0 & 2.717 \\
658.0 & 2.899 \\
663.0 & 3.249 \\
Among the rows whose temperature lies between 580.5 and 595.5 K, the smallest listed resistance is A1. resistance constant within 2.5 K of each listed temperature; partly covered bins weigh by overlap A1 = 3.925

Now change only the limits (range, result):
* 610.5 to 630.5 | 4.335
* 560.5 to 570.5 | 4.132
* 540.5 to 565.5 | 4.107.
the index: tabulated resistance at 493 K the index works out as 3.453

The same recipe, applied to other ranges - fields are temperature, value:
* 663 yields 3.249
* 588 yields 4.289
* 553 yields 4.136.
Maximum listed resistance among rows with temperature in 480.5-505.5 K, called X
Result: 4.051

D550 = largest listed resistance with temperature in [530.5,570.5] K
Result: 4.46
